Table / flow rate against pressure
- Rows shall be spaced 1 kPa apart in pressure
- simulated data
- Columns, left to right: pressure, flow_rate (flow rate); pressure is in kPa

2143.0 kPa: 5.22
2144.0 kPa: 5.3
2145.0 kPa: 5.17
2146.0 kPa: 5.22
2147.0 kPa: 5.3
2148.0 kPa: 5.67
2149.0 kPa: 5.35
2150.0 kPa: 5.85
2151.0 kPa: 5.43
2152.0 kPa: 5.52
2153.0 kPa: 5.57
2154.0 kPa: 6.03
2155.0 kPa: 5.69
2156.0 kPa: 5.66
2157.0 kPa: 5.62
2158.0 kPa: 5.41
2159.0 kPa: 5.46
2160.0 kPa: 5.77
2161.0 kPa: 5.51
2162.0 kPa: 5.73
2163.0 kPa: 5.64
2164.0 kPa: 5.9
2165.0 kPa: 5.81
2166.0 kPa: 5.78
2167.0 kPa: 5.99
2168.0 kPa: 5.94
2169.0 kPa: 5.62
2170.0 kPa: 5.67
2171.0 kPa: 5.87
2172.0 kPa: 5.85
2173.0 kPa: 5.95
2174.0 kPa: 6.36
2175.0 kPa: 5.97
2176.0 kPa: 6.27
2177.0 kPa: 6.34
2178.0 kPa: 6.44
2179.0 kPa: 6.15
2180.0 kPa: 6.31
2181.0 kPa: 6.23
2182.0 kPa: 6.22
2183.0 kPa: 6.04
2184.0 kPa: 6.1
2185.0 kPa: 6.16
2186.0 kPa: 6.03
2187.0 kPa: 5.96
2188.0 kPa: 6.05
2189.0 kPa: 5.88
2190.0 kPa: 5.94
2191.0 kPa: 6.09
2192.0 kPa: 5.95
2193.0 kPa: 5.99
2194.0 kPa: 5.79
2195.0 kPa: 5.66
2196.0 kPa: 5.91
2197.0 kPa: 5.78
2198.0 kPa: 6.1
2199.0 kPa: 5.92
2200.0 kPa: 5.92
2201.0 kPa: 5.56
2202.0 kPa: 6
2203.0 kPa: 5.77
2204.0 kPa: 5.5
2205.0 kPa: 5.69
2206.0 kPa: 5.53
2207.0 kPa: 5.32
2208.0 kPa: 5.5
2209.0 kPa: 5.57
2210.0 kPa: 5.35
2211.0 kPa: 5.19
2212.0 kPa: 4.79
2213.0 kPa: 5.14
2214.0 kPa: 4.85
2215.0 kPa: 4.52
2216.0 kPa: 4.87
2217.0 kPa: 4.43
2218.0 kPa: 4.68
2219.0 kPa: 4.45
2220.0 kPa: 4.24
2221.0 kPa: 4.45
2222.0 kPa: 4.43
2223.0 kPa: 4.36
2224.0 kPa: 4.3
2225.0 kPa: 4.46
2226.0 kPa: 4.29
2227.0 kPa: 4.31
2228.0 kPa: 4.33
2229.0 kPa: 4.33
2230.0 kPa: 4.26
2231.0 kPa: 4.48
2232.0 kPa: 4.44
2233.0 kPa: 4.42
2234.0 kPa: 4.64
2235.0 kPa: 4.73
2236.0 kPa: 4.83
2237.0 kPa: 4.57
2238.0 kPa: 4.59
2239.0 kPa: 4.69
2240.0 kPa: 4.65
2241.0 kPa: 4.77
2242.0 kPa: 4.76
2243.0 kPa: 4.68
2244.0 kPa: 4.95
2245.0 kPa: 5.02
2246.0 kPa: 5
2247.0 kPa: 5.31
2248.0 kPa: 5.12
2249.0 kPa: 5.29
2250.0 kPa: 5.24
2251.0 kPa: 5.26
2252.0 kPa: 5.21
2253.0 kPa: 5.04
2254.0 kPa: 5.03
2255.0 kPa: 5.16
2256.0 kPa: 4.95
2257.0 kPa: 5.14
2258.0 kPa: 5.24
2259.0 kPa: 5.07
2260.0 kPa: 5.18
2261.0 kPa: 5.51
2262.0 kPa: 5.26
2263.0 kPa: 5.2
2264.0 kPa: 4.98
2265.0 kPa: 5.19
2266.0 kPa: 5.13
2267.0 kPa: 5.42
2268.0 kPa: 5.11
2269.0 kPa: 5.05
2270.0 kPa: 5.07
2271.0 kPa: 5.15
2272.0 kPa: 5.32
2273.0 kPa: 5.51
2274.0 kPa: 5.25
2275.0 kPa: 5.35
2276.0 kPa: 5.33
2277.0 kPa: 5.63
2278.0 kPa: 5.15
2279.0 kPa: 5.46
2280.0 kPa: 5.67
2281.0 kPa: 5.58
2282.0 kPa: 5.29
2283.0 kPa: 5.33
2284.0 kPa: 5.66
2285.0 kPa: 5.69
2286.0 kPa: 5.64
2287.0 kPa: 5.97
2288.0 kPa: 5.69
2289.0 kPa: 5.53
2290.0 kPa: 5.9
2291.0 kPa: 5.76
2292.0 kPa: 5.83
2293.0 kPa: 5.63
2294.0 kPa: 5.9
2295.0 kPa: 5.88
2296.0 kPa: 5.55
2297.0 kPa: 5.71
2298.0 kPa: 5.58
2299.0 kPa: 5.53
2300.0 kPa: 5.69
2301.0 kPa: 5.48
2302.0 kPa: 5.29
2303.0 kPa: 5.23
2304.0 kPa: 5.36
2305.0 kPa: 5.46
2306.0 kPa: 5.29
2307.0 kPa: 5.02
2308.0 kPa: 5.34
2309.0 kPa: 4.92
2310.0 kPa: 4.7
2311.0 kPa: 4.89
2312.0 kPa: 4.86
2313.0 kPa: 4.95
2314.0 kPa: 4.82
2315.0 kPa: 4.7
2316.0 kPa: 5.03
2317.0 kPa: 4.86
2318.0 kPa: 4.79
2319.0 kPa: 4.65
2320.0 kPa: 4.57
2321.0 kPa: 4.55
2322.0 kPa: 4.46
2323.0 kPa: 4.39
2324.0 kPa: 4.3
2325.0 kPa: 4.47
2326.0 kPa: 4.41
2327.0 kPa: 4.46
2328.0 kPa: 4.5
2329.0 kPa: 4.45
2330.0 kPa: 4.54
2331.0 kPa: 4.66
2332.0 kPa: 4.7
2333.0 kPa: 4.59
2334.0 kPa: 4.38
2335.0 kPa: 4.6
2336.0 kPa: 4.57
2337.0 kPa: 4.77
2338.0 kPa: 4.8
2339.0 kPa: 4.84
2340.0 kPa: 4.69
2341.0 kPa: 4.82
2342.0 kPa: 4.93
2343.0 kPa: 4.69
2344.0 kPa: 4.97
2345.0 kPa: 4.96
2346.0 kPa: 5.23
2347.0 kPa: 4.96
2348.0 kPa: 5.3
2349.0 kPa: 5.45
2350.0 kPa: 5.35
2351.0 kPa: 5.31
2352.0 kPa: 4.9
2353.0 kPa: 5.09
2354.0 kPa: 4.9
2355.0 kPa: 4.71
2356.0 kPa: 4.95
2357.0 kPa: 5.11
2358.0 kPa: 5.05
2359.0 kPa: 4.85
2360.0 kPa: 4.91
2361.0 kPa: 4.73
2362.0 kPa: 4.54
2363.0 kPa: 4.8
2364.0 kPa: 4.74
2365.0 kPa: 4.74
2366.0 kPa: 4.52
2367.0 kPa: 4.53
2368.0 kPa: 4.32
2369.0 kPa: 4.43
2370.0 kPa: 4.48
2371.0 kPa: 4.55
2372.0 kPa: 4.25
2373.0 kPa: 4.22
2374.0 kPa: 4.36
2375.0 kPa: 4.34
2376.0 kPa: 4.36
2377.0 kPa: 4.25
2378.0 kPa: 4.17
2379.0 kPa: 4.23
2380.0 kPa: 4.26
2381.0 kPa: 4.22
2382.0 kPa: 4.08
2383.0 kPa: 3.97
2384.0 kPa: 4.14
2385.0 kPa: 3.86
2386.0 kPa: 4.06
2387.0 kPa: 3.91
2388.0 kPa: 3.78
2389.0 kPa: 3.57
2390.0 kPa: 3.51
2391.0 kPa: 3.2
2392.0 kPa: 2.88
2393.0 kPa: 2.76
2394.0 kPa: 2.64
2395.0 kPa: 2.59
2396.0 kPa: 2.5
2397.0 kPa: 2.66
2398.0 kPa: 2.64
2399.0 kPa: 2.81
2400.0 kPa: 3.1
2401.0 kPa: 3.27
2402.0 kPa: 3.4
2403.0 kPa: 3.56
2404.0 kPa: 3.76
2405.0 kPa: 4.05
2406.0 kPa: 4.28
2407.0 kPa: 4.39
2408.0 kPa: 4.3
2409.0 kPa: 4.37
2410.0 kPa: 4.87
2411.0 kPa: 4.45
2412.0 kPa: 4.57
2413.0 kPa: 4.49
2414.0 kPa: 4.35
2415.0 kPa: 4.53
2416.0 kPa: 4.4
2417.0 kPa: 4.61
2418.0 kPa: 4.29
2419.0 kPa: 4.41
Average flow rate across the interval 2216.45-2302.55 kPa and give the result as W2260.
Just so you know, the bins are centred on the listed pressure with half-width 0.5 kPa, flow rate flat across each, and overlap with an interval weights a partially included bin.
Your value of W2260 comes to 5.1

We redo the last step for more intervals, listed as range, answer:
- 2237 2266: 5.05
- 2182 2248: 5.15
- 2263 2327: 5.23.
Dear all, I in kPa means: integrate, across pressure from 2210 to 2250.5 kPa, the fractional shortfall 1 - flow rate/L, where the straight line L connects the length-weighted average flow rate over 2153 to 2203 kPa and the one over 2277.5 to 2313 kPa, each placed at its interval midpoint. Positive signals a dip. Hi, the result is 7.3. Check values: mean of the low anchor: 5.91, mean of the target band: 4.68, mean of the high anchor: 5.46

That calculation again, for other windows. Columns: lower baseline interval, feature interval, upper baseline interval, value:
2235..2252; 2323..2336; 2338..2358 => 1.27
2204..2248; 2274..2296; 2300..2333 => -3.66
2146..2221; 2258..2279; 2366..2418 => -1.26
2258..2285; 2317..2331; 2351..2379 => 1.15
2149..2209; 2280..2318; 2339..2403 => -4.21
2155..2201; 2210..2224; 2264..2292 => 2.62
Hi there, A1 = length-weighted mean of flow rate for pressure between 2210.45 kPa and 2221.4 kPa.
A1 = 4.7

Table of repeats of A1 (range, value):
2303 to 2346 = 4.77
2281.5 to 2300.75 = 5.67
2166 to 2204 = 5.98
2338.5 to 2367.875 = 4.91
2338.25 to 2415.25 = 4.26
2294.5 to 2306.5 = 5.5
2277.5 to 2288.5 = 5.56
